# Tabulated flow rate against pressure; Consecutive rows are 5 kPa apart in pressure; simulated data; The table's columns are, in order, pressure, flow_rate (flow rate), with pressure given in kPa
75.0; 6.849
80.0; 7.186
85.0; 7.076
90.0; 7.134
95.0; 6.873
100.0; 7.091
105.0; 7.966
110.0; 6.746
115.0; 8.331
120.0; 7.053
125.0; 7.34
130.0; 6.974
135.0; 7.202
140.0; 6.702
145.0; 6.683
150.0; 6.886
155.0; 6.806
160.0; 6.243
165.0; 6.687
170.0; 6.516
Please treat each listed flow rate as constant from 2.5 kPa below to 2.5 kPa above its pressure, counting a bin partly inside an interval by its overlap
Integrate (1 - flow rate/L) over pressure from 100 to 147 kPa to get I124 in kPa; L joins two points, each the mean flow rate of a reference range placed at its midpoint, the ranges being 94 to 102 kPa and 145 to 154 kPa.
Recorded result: -2.1 kPa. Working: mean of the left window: 7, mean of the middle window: 7.22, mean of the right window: 6.82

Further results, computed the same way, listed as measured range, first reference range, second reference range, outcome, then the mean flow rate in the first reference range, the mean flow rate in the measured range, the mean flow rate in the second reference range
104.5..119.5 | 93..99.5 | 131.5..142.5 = -1.33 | 6.94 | 7.56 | 6.95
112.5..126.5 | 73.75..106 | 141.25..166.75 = -1.36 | 7.14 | 7.59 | 6.66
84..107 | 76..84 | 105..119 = 0.33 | 7.1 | 7.22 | 7.56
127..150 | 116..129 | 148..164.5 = 0.29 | 7.3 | 6.9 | 6.64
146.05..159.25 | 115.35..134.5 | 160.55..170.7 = 0.06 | 7.27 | 6.75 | 6.55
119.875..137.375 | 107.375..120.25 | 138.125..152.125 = -0.09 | 7.44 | 7.15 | 6.76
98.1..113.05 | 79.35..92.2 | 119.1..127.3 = -0.29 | 7.12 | 7.31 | 7.22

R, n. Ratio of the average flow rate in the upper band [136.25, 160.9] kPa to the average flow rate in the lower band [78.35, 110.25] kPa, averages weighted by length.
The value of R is 0.9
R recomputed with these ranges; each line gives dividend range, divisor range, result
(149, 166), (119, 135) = 0.93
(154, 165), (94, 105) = 0.90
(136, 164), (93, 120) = 0.91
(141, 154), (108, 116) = 0.91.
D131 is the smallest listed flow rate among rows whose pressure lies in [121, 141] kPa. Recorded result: 6.702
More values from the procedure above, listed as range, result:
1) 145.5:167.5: 6.243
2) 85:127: 6.746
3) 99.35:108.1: 7.091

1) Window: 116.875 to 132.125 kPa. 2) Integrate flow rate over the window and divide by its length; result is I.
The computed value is 7.18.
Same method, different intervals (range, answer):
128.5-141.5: 6.98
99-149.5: 7.2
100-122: 7.49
